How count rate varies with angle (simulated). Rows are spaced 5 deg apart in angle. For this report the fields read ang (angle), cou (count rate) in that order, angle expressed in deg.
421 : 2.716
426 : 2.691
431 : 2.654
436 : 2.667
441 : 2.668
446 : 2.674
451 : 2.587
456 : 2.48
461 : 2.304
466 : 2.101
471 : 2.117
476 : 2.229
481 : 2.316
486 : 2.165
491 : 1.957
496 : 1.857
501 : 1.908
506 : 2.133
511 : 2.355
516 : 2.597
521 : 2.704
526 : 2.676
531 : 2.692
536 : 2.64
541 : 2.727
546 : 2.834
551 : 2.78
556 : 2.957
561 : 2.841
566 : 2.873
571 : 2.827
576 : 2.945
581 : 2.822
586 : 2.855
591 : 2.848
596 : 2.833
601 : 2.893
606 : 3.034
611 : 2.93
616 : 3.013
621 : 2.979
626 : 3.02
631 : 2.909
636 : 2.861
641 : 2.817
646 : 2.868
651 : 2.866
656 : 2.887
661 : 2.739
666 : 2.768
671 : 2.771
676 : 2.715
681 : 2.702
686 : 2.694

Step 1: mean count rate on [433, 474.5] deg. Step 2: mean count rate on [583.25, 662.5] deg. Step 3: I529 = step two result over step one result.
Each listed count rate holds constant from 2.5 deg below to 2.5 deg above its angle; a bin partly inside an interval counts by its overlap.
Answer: 1.18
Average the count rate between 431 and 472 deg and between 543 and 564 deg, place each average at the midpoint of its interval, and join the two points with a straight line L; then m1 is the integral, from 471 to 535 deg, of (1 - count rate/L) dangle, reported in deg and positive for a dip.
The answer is 8.8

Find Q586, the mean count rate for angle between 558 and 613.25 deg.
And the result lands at 2.88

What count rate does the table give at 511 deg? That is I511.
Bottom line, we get 2.355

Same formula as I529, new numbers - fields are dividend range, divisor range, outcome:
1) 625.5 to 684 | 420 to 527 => 1.18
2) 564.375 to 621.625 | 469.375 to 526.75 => 1.30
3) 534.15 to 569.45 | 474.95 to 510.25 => 1.35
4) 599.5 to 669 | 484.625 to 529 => 1.28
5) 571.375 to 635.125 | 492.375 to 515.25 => 1.39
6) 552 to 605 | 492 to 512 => 1.41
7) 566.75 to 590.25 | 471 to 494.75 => 1.33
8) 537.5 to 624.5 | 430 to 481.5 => 1.18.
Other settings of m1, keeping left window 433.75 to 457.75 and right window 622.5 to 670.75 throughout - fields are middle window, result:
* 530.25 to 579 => -1.2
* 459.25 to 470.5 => 2.0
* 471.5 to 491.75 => 3.7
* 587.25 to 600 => -0.2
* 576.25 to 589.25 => -0.4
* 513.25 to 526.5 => 0.3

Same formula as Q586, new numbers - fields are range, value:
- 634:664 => 2.84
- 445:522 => 2.26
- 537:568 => 2.83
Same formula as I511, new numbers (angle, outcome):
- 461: 2.304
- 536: 2.64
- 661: 2.739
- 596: 2.833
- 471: 2.117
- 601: 2.893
